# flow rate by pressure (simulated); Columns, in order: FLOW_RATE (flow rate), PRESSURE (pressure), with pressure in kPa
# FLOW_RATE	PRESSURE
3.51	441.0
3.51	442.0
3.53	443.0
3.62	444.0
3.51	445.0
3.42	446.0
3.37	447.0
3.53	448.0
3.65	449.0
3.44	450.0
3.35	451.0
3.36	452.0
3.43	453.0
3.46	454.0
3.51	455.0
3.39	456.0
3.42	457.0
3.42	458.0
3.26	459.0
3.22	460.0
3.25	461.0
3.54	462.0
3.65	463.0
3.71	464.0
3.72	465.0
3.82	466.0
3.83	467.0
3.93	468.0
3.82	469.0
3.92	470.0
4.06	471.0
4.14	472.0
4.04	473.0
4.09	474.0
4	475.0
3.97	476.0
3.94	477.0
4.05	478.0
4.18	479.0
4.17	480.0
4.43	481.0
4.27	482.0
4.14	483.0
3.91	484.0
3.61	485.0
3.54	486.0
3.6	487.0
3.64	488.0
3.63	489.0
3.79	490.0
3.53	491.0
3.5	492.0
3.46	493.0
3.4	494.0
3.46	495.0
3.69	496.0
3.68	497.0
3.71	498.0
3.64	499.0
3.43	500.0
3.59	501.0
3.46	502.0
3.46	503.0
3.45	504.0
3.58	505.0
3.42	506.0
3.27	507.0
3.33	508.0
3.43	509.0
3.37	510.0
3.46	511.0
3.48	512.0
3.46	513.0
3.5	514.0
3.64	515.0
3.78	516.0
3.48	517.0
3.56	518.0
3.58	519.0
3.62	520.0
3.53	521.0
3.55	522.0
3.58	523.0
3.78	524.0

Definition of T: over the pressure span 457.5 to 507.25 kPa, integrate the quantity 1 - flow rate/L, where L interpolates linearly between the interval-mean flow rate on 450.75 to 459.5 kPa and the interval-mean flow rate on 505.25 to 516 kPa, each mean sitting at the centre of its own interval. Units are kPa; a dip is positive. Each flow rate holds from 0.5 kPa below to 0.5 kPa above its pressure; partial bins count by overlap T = -4.28 kPa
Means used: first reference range 3.4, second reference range 3.46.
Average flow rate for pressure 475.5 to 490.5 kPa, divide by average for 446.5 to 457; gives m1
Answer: 1.14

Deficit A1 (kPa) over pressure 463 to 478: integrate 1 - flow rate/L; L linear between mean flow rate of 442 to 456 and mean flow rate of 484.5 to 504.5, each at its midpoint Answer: -1.7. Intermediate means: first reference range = 3.47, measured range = 3.92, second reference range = 3.56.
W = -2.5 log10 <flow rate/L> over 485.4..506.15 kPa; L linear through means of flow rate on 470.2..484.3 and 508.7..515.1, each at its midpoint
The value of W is 0.06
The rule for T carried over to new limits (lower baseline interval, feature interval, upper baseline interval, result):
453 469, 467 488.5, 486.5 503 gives -2.48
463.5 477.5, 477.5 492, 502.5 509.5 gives -0.59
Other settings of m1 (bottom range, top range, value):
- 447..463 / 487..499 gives 1.05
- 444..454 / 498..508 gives 1.01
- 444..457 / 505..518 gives 1.01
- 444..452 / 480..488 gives 1.13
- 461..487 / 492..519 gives 0.90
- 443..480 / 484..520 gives 0.96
